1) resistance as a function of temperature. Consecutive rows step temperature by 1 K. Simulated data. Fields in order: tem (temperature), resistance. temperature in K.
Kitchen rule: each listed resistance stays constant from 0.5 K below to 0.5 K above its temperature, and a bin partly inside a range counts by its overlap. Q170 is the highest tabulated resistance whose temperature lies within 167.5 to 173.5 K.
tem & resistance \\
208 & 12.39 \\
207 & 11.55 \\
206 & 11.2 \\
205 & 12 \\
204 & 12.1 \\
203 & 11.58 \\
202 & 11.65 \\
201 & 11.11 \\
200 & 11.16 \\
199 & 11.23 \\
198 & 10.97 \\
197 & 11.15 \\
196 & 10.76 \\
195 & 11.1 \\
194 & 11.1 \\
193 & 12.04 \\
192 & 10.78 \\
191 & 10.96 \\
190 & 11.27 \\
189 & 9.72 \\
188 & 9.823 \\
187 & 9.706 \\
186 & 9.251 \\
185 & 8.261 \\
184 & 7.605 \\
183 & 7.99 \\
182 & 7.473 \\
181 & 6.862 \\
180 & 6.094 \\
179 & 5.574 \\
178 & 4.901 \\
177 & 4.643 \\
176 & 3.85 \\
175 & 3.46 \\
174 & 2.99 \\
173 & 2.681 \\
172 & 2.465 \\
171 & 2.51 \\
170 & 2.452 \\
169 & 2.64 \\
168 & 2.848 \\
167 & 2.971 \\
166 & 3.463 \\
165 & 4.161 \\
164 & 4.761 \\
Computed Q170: 2.848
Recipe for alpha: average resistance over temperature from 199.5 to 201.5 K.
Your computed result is 11.1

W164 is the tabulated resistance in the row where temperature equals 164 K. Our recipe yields 4.761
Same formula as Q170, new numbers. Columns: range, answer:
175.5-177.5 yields 4.643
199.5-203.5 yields 11.65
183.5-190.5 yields 11.27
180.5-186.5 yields 9.251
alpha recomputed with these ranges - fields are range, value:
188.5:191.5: 10.7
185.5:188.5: 9.59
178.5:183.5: 6.8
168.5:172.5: 2.52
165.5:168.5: 3.09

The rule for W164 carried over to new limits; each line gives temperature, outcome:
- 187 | 9.706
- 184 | 7.605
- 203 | 11.58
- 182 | 7.473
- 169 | 2.64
